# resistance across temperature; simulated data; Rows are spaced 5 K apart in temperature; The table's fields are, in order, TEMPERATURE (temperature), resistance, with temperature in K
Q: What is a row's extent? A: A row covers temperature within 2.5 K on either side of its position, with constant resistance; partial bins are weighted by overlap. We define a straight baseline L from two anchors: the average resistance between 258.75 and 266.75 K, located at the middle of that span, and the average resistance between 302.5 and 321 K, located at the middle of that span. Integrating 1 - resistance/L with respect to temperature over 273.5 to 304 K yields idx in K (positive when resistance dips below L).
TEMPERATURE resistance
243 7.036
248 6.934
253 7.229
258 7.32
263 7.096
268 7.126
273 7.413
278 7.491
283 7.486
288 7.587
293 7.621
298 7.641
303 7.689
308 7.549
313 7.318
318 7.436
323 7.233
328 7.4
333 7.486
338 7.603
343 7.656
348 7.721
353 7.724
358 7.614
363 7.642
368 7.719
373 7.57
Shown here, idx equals -1.04 K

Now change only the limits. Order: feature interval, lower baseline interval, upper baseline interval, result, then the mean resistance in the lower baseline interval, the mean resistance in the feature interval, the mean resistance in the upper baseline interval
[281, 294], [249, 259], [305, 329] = -0.4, 7.22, 7.56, 7.39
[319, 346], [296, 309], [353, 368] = 0.6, 7.63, 7.48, 7.66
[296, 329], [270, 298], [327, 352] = 0.4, 7.52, 7.47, 7.59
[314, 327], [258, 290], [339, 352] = 0.4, 7.36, 7.34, 7.68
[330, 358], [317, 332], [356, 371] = -0.5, 7.36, 7.63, 7.66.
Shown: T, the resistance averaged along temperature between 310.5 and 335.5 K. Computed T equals 7.37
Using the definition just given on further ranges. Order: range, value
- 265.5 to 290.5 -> 7.42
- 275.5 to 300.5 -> 7.57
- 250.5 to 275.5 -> 7.24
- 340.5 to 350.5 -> 7.69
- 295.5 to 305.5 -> 7.67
